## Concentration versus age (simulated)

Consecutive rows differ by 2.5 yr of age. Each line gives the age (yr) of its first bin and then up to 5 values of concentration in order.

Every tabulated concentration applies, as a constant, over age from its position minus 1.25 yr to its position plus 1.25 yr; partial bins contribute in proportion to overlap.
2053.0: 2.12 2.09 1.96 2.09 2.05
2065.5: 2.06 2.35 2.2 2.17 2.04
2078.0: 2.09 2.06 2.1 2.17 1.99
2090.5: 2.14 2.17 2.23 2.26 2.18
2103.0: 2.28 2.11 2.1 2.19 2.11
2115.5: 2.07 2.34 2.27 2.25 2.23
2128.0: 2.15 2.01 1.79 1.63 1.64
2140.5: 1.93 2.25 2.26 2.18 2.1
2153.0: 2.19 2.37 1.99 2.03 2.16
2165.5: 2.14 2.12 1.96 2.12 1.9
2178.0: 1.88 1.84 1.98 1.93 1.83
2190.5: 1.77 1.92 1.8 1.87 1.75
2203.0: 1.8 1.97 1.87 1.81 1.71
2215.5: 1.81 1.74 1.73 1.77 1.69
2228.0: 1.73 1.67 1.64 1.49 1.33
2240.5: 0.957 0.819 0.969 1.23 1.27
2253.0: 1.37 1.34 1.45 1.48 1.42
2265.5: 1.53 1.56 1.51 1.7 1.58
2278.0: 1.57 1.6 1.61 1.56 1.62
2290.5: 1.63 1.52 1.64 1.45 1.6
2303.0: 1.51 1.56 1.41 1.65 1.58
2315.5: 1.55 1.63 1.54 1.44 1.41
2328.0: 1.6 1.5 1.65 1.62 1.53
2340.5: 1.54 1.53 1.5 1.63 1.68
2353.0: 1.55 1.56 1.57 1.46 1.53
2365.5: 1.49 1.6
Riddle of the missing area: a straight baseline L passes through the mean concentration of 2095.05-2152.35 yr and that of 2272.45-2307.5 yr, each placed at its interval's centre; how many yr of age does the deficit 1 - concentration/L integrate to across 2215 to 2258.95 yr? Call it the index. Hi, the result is 7.85 yr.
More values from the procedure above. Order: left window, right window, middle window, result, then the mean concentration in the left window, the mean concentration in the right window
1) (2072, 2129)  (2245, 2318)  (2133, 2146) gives 0.7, 2.16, 1.51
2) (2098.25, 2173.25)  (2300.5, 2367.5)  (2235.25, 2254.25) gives 6.7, 2.11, 1.55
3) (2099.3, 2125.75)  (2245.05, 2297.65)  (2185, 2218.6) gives -0.5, 2.19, 1.49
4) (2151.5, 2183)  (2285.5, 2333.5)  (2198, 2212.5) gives 0.6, 2.06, 1.55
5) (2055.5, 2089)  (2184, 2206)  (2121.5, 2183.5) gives -3.6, 2.1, 1.85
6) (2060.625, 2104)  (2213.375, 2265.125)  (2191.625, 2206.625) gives -2.0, 2.15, 1.45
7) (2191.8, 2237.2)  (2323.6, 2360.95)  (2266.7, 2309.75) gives 2.0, 1.76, 1.56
